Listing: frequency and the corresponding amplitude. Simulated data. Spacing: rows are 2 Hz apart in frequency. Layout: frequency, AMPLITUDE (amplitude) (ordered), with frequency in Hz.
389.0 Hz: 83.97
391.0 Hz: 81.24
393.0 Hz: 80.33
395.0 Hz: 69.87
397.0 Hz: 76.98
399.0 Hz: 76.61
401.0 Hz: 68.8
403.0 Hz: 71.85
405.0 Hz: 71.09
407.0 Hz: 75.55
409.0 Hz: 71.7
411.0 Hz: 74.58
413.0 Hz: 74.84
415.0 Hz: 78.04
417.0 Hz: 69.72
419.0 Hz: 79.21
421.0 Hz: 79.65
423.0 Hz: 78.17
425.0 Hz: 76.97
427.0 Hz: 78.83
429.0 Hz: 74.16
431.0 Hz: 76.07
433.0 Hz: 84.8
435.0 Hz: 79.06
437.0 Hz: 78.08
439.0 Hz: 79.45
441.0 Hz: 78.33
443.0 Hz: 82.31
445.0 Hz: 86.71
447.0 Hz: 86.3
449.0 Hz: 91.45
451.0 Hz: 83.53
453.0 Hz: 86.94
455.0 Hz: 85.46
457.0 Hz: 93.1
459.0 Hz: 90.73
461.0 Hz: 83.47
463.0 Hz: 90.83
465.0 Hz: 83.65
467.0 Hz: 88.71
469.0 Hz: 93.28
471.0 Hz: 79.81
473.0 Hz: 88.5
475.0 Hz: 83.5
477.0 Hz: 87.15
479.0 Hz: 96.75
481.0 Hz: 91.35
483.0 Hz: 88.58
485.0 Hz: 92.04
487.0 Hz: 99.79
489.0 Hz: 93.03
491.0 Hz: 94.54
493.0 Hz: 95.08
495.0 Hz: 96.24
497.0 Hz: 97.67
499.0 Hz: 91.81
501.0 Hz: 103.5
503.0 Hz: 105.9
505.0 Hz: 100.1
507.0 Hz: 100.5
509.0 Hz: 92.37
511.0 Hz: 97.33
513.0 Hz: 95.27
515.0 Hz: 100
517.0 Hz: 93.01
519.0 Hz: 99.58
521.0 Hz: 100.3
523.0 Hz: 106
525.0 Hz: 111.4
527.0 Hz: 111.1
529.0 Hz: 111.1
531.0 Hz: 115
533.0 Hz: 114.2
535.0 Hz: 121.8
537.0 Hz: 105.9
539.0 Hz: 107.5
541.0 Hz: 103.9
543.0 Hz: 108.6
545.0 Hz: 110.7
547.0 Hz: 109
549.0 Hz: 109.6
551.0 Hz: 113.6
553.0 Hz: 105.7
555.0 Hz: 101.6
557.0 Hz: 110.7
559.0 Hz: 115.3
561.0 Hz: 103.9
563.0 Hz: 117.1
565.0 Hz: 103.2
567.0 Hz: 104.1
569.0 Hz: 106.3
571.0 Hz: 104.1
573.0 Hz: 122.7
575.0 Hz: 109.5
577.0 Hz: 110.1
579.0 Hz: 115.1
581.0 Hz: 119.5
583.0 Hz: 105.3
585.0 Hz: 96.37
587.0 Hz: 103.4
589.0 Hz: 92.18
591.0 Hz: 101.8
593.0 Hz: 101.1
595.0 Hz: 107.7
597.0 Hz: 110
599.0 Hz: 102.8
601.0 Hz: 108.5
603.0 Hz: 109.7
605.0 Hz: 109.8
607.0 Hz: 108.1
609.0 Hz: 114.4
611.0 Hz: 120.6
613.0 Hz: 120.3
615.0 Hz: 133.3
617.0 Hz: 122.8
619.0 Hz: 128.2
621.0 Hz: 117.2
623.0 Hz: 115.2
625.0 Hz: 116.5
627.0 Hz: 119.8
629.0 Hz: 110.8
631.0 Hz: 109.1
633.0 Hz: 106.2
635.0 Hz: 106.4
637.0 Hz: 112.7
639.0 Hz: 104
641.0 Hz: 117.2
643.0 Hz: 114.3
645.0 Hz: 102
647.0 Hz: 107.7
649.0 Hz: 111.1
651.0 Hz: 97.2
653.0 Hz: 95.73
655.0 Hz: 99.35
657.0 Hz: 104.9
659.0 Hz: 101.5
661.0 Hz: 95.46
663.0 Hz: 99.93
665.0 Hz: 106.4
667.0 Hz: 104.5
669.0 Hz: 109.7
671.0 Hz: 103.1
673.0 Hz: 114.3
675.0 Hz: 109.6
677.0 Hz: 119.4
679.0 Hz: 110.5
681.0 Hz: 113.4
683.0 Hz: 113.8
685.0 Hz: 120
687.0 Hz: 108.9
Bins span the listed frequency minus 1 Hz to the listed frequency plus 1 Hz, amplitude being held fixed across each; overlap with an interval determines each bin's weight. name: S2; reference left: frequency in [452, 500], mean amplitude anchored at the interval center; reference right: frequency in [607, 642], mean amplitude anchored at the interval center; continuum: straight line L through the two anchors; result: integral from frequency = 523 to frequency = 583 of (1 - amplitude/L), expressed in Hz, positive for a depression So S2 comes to -3.9 Hz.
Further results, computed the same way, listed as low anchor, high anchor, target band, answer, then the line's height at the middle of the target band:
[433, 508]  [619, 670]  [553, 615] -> -4.46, 102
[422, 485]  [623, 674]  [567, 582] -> -2.03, 98.6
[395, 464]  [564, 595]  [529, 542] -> -1.70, 98.5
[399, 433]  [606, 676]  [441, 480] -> -2.40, 82.2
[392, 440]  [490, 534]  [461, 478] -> 0.65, 90.2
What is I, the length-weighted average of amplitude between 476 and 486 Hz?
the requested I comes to 91.2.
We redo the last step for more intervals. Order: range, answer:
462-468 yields 87.7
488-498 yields 95.3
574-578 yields 110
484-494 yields 94.9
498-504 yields 100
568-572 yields 105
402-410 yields 72.5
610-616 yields 125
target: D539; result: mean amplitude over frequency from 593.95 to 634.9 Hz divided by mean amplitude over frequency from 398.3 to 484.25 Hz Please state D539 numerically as 1.40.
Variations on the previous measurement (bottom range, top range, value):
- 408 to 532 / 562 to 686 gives 1.22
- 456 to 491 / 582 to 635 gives 1.24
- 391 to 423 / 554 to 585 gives 1.46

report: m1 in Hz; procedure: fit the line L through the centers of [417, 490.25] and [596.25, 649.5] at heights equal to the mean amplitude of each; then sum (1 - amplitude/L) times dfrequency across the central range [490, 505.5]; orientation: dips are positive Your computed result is -0.93 Hz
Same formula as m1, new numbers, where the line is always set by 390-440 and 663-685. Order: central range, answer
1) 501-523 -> -2.5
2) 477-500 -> -2.1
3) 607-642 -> -4.1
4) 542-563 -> -3.3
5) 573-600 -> -2.1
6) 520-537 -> -3.7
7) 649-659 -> 0.7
